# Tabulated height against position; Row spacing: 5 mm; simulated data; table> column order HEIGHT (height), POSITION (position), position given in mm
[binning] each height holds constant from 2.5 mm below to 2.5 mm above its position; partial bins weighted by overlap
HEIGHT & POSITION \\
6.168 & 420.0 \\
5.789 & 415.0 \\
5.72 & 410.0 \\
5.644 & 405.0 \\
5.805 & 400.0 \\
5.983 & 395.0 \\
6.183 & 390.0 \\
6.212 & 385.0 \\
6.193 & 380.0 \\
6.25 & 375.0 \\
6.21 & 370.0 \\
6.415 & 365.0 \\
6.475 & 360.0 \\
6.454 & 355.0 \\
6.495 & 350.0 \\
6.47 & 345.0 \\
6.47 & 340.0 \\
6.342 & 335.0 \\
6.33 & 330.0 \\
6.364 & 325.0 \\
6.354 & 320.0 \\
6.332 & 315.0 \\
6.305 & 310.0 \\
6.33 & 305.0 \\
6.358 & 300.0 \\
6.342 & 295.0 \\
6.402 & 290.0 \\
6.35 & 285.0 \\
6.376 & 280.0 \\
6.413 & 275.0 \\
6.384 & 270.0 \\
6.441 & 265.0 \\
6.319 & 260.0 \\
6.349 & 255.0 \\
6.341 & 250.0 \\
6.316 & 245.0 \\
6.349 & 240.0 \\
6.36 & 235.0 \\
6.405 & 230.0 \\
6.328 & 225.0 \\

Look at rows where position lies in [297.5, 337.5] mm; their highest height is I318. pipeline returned 6.364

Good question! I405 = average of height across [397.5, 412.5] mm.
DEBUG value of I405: 5.72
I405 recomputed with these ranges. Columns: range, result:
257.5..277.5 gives 6.39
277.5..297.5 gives 6.37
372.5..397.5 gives 6.16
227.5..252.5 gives 6.35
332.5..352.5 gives 6.44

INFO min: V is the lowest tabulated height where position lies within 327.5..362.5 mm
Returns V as 6.33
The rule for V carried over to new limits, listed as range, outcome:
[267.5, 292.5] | 6.35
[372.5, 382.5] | 6.193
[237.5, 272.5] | 6.316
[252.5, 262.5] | 6.319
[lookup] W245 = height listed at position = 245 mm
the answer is 6.316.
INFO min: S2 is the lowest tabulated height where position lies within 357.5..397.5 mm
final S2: 5.983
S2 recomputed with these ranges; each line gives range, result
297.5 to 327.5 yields 6.305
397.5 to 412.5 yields 5.644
